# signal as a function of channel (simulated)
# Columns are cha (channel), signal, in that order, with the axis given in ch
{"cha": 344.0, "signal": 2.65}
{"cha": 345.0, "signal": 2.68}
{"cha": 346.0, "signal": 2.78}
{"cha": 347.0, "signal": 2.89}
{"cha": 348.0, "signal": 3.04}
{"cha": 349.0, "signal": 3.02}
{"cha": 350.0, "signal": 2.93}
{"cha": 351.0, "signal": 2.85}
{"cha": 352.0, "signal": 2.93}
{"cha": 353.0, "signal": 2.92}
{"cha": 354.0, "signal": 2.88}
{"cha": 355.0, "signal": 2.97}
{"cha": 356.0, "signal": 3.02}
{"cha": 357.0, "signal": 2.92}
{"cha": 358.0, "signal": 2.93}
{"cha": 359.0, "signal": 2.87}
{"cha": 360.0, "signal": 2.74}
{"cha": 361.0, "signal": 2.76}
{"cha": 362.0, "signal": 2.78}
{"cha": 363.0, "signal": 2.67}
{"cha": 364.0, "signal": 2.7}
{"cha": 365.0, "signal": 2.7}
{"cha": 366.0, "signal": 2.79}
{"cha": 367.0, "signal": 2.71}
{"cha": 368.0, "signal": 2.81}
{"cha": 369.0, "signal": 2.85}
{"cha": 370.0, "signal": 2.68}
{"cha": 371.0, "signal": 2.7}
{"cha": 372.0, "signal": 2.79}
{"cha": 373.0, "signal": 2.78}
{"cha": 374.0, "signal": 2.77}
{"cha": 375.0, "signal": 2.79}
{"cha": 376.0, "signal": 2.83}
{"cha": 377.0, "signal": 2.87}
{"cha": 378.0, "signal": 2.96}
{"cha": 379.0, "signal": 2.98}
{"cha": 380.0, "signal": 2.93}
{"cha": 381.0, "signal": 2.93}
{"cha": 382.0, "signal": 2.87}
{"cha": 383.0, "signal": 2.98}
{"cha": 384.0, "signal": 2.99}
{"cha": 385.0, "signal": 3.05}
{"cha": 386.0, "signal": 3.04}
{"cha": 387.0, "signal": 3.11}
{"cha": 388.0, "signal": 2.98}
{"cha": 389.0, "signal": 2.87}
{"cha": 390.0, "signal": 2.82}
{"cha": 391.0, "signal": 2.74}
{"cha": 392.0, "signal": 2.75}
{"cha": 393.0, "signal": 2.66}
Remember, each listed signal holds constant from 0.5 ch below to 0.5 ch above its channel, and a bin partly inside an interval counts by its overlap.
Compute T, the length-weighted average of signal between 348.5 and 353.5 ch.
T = 2.93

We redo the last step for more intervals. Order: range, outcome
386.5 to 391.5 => 2.9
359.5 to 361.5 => 2.75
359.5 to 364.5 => 2.73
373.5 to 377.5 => 2.82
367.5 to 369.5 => 2.83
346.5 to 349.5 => 2.98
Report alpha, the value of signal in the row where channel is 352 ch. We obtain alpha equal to 2.93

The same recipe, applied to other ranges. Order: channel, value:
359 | 2.87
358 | 2.93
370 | 2.68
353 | 2.92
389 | 2.87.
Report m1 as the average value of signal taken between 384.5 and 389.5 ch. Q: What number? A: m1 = 3.01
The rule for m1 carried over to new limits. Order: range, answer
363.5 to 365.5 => 2.7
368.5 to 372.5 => 2.75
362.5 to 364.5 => 2.69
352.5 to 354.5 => 2.9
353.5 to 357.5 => 2.95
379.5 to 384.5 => 2.94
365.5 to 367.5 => 2.75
